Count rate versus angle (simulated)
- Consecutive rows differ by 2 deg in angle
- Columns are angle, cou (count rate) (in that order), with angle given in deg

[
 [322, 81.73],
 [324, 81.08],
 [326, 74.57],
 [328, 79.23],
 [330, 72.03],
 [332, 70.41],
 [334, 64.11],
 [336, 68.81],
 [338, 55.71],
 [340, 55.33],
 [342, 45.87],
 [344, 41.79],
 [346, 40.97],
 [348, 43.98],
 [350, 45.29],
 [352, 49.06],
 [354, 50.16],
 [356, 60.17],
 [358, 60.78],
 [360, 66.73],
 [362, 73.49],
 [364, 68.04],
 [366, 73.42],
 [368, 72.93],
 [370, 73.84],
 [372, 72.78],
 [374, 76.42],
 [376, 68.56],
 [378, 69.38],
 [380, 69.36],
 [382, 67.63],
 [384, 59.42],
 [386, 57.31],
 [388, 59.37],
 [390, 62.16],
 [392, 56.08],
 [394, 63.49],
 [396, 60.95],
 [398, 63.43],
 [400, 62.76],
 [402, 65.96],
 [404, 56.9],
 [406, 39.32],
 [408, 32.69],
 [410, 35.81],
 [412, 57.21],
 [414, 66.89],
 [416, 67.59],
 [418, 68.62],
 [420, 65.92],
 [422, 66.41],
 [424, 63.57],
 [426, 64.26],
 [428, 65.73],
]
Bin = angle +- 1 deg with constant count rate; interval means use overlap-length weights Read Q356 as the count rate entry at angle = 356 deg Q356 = 60.17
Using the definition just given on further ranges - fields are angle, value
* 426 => 64.26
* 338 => 55.71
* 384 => 59.42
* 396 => 60.95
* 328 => 79.23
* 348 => 43.98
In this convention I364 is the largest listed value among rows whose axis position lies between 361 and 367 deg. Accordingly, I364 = 73.49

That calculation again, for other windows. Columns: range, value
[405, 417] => 67.59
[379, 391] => 69.36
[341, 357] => 60.17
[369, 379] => 76.42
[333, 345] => 68.81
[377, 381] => 69.38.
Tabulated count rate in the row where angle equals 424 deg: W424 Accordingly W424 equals 63.57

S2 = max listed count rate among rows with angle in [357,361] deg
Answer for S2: 66.73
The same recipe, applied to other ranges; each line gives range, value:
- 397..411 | 65.96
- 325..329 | 79.23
